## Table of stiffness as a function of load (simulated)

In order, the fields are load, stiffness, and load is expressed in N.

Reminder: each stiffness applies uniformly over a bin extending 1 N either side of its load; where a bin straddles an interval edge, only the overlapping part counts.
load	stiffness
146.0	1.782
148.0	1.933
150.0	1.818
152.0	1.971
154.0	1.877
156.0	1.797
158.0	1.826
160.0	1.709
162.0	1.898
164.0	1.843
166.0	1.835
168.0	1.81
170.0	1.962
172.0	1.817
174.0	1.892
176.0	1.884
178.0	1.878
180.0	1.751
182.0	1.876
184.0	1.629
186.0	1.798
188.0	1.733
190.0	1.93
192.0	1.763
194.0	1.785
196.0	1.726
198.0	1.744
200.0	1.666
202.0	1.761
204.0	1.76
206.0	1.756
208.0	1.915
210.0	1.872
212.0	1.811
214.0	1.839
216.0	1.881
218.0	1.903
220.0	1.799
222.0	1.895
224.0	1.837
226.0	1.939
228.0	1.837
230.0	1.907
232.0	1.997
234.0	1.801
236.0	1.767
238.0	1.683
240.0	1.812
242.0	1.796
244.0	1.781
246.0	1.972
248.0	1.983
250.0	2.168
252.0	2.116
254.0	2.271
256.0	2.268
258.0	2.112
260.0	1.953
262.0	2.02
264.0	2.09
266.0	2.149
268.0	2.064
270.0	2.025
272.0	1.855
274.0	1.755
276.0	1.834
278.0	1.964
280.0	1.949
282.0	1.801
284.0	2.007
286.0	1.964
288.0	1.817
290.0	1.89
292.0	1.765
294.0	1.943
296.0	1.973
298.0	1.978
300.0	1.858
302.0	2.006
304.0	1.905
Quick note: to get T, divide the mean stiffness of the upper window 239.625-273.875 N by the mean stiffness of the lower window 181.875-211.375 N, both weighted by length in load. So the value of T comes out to 1.14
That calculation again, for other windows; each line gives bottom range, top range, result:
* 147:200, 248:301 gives 1.09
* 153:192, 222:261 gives 1.07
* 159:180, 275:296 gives 1.03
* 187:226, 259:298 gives 1.07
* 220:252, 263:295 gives 1.02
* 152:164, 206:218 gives 1.01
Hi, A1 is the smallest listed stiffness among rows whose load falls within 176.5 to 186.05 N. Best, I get 1.629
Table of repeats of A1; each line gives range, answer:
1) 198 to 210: 1.666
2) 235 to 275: 1.683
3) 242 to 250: 1.781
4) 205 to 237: 1.756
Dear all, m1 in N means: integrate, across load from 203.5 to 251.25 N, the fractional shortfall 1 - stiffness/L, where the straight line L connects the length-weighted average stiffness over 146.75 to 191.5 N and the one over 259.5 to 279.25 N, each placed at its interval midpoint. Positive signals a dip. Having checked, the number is 1.3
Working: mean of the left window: 1.84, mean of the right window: 1.97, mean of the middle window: 1.87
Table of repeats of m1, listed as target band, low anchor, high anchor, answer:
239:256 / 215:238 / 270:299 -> -1.2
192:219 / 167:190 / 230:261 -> 1.2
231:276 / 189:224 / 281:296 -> -2.8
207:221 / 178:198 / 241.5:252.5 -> 0.0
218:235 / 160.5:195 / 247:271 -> 1.0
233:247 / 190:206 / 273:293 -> 0.1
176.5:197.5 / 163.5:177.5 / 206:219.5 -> 0.8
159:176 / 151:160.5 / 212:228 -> 0.0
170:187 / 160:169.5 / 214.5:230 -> 0.2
